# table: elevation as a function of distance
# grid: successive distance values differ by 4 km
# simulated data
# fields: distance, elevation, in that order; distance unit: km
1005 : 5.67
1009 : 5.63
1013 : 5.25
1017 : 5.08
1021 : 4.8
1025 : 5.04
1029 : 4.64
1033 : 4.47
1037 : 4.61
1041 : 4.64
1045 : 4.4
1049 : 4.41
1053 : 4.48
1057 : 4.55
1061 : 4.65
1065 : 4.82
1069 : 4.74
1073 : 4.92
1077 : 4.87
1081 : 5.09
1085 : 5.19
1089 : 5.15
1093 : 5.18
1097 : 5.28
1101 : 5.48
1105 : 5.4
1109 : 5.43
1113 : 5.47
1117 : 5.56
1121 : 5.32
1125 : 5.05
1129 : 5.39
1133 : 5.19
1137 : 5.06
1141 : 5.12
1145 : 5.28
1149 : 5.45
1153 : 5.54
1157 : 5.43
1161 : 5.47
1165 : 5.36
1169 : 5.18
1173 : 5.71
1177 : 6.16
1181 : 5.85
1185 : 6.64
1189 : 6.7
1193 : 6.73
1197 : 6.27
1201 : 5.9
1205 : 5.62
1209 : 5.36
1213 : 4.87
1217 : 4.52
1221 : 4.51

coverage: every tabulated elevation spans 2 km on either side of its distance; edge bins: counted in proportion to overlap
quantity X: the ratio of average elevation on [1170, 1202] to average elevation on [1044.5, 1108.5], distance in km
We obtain 1.26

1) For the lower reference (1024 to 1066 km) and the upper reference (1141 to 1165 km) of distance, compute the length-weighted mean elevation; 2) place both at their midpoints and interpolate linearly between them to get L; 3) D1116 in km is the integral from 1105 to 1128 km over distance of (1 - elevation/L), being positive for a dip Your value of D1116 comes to -1.1 km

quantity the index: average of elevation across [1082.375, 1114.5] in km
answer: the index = 5.32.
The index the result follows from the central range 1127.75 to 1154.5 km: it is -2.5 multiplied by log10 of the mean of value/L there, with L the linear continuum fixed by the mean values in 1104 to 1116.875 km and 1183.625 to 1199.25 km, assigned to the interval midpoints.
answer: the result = 0.12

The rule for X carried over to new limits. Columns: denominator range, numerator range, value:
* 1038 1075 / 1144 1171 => 1.17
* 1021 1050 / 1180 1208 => 1.35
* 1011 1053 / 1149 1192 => 1.23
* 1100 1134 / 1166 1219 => 1.08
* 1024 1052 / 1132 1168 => 1.16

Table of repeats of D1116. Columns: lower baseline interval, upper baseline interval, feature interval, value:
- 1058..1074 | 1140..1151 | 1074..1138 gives -2.9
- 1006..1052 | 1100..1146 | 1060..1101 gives 0.6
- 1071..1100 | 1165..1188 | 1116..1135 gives 0.6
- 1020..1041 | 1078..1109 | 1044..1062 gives 1.5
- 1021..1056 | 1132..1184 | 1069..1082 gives -0.1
